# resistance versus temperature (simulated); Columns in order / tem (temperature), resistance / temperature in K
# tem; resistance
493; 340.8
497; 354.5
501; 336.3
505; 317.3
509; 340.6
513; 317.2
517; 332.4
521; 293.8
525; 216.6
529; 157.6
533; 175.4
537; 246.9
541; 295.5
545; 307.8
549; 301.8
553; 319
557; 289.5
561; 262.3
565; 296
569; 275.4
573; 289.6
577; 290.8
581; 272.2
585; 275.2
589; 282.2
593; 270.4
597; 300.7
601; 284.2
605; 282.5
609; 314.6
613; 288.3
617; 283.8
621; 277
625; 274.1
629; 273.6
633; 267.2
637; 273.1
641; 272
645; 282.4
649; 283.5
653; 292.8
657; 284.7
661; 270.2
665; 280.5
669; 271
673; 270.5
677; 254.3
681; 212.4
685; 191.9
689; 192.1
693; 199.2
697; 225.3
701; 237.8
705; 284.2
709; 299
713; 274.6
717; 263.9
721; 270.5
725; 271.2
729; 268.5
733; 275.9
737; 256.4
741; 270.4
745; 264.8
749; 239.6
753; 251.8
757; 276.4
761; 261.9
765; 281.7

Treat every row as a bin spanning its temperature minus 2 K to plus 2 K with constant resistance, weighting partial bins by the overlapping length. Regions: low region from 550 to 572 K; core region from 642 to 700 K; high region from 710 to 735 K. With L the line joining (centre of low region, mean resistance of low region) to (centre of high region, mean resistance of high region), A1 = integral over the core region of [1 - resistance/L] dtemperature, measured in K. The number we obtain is 5.6 K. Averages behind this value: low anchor 289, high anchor 272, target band 251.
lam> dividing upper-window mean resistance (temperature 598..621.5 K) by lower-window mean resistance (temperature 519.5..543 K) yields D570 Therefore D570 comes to 1.3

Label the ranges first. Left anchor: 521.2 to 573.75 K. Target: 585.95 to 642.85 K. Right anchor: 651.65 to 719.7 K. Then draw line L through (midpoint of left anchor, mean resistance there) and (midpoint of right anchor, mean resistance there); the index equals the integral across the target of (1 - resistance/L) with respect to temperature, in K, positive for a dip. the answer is -5.0 K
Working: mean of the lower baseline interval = 265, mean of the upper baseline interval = 253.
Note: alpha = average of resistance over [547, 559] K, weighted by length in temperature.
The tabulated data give 303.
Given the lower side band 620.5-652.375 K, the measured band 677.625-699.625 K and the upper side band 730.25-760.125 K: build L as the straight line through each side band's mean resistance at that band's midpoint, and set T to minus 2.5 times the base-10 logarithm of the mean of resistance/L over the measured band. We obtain 0.28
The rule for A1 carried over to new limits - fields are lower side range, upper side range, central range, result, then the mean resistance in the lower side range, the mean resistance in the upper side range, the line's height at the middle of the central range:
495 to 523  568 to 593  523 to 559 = 5.7 K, 327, 280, 306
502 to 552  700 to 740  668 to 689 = 3.0 K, 277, 271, 272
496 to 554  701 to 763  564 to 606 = -0.4 K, 286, 268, 281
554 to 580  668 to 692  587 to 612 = -1.9 K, 285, 229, 269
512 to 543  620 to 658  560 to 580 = -1.6 K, 252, 278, 262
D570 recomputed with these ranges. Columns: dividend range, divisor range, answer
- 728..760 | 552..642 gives 0.93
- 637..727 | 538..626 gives 0.90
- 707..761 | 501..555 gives 0.95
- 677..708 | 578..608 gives 0.80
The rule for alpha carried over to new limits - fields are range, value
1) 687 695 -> 196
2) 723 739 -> 268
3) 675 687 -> 220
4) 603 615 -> 295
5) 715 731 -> 269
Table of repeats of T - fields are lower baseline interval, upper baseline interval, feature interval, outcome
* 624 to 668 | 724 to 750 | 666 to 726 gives 0.09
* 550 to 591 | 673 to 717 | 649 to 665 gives -0.12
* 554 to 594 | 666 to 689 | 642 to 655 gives -0.14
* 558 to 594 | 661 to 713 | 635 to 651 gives -0.08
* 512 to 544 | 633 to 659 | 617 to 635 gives 0.01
